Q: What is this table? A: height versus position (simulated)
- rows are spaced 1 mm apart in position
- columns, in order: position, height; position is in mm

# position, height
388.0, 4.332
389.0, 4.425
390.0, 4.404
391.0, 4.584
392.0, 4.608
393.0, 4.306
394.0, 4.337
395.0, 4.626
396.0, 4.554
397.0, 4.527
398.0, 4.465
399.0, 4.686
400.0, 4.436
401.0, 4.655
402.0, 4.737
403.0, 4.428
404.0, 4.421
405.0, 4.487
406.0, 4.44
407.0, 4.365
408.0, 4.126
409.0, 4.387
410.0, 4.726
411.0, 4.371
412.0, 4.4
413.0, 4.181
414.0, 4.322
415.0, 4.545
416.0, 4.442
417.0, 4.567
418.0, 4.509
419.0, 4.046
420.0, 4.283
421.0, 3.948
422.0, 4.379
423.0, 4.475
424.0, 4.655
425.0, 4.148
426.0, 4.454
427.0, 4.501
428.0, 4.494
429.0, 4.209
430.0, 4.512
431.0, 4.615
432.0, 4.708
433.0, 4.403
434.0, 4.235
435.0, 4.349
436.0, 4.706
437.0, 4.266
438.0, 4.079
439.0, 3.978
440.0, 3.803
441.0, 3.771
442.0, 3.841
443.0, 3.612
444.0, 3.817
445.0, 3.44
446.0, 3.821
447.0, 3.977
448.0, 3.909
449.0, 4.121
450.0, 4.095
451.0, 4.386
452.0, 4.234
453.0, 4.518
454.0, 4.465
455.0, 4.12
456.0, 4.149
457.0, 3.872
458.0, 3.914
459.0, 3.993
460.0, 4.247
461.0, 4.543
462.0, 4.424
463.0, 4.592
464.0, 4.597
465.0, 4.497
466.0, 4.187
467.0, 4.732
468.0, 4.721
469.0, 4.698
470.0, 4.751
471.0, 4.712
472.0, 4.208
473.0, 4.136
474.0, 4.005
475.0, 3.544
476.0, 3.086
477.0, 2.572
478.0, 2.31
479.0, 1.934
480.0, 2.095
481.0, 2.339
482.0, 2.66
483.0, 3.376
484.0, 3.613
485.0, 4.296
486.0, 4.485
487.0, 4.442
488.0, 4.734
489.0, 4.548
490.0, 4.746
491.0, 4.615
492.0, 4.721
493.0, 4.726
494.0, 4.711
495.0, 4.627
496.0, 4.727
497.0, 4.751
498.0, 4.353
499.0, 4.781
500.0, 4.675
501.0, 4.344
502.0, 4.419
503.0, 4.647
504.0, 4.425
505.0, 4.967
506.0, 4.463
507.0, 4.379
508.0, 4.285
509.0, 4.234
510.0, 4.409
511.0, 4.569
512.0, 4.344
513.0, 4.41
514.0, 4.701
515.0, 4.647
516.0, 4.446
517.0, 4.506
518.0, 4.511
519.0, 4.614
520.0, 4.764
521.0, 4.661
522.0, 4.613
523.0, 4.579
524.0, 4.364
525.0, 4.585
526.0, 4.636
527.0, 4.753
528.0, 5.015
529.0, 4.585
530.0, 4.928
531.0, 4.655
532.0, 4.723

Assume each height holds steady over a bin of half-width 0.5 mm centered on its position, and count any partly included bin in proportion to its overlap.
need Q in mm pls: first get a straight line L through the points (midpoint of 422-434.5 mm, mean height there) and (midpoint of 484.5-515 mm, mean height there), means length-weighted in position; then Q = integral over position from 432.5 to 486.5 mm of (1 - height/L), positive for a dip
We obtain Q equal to 6.5 mm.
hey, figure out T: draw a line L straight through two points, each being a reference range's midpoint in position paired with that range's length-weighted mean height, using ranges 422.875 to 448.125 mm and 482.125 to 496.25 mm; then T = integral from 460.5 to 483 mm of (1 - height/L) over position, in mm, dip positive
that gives 2.8 mm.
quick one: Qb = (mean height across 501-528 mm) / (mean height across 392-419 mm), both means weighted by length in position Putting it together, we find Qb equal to 1.0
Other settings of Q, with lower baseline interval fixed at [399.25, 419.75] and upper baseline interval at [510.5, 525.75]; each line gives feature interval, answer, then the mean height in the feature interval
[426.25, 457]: 2.06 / 4.17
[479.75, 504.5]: 1.48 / 4.26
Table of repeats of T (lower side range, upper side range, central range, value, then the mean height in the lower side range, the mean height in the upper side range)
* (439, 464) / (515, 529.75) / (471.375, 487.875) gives 3.6 mm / 4.08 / 4.62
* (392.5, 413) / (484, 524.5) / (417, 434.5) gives 0.4 mm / 4.47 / 4.54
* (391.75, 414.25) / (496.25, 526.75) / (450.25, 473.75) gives 0.7 mm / 4.46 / 4.54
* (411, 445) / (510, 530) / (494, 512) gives 0.0 mm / 4.27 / 4.6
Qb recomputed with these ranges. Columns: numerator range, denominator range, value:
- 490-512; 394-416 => 1.02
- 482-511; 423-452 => 1.06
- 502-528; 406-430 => 1.04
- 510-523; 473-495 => 1.22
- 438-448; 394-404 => 0.84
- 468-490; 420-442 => 0.86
